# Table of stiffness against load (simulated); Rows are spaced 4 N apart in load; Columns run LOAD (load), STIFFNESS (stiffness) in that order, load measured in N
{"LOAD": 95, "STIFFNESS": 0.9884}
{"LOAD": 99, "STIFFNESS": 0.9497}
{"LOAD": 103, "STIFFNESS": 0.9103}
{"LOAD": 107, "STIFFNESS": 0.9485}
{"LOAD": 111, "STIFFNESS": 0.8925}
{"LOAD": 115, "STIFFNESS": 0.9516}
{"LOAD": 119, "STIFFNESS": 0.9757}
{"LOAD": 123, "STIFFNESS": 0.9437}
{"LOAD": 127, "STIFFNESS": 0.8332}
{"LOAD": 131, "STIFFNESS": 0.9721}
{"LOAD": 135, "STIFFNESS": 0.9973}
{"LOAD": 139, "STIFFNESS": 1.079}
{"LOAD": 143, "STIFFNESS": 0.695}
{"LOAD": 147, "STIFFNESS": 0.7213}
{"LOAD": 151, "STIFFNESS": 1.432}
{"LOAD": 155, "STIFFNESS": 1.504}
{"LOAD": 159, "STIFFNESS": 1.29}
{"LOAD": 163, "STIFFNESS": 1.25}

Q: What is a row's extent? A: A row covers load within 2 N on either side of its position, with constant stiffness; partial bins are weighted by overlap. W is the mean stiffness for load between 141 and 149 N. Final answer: 0.708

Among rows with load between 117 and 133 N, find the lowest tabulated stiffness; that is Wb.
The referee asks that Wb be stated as 0.8332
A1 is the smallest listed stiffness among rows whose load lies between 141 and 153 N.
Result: 0.695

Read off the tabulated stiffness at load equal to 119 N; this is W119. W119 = 0.9757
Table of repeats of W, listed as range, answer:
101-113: 0.917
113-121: 0.964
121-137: 0.937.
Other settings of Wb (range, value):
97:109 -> 0.9103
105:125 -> 0.8925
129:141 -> 0.9721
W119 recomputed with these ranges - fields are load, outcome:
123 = 0.9437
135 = 0.9973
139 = 1.079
